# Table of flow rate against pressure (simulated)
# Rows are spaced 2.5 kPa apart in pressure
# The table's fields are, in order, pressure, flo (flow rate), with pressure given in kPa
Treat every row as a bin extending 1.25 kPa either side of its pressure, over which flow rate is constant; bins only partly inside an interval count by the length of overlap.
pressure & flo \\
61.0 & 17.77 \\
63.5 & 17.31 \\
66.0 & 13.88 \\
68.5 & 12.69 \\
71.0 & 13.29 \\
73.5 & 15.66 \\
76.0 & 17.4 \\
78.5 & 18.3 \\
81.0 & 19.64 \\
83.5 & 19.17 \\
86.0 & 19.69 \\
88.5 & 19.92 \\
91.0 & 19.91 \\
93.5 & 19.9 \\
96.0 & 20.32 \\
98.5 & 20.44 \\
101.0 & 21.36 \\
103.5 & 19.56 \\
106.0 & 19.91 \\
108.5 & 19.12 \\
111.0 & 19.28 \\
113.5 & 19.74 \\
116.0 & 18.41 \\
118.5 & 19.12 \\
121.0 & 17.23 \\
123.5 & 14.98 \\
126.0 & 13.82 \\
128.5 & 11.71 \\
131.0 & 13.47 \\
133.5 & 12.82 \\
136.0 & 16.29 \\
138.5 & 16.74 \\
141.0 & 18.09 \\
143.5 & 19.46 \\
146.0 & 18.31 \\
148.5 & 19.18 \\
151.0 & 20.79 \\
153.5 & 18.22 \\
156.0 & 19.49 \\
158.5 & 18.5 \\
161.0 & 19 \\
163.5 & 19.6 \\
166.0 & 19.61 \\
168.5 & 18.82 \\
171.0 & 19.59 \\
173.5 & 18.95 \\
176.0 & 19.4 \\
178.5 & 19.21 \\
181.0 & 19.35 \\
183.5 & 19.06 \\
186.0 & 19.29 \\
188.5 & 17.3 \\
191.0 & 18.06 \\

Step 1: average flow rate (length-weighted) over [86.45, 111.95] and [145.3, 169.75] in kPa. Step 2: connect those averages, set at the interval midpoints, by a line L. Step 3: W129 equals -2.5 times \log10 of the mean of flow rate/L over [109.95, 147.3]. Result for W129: 0.18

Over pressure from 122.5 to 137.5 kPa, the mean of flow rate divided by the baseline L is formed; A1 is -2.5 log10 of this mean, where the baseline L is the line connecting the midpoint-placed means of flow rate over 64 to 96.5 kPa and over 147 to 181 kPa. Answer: 0.32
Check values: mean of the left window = 17.6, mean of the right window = 19.3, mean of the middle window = 13.9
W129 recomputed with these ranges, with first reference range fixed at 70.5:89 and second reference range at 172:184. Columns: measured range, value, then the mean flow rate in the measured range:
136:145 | 0.05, 17.9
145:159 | -0.01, 19.1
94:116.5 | -0.09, 19.8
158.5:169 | -0.01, 19.2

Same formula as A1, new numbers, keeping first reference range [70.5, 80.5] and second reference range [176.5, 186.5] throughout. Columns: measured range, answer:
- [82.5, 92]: -0.16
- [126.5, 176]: 0.04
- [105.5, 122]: -0.08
